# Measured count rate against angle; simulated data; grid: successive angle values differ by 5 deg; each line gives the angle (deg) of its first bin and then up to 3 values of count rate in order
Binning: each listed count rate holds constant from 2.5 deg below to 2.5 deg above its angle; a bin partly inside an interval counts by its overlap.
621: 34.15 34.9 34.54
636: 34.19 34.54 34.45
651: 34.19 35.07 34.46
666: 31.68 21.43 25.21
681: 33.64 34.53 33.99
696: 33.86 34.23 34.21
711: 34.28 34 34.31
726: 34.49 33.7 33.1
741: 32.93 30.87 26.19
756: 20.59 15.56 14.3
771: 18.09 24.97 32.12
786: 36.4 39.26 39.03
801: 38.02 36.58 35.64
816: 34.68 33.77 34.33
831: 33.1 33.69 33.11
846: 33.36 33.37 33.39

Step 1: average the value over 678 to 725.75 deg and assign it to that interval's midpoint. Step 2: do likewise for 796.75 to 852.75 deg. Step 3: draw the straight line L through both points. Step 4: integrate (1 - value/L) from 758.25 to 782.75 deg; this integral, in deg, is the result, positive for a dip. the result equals 9.8 deg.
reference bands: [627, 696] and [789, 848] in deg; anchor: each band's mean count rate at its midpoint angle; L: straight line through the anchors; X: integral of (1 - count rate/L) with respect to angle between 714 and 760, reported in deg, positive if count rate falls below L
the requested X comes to 4.5 deg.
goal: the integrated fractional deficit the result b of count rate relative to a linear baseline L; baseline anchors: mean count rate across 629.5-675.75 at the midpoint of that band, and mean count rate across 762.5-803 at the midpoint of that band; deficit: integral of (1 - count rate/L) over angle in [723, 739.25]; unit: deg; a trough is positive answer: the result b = -1.5 deg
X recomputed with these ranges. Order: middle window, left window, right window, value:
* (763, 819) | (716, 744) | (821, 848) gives 3.3 deg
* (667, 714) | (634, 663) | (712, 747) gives 3.1 deg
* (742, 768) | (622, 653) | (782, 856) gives 9.4 deg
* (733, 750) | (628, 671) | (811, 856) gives 0.9 deg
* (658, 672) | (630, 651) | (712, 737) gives 1.7 deg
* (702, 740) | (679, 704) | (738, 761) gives -4.8 deg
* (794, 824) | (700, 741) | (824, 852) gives -2.3 deg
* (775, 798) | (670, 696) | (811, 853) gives -1.4 deg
